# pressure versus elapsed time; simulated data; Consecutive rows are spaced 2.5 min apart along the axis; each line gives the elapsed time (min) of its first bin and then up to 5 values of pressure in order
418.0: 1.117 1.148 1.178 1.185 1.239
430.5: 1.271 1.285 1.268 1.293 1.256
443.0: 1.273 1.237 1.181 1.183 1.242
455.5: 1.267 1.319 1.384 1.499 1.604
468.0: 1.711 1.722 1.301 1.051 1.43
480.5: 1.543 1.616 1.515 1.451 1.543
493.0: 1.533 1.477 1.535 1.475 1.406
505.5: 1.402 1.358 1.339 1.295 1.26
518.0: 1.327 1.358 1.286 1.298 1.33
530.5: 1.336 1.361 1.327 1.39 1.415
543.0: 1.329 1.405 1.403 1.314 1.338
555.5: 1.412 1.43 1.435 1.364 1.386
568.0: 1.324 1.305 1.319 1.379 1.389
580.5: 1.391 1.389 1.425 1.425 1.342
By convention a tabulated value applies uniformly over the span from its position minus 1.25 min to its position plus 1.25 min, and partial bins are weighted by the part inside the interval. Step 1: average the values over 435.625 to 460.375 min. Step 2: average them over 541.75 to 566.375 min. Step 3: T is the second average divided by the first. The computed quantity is 1.10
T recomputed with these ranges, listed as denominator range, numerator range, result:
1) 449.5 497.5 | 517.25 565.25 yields 0.94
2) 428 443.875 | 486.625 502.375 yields 1.18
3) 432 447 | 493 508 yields 1.15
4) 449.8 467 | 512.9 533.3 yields 0.96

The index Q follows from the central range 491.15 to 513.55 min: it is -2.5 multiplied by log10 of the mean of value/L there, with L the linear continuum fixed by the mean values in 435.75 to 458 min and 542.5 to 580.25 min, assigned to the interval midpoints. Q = -0.10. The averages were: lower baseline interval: 1.25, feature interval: 1.43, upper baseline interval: 1.37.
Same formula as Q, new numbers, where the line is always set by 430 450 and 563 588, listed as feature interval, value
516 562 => -0.016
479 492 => -0.184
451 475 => -0.124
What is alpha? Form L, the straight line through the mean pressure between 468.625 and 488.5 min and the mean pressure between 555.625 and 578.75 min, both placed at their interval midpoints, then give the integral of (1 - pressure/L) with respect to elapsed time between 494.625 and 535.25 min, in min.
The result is 1.77 min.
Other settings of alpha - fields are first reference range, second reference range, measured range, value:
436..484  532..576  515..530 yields 0.6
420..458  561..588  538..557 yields -0.4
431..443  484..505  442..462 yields 1.0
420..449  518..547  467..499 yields -5.0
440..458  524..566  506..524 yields 0.1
